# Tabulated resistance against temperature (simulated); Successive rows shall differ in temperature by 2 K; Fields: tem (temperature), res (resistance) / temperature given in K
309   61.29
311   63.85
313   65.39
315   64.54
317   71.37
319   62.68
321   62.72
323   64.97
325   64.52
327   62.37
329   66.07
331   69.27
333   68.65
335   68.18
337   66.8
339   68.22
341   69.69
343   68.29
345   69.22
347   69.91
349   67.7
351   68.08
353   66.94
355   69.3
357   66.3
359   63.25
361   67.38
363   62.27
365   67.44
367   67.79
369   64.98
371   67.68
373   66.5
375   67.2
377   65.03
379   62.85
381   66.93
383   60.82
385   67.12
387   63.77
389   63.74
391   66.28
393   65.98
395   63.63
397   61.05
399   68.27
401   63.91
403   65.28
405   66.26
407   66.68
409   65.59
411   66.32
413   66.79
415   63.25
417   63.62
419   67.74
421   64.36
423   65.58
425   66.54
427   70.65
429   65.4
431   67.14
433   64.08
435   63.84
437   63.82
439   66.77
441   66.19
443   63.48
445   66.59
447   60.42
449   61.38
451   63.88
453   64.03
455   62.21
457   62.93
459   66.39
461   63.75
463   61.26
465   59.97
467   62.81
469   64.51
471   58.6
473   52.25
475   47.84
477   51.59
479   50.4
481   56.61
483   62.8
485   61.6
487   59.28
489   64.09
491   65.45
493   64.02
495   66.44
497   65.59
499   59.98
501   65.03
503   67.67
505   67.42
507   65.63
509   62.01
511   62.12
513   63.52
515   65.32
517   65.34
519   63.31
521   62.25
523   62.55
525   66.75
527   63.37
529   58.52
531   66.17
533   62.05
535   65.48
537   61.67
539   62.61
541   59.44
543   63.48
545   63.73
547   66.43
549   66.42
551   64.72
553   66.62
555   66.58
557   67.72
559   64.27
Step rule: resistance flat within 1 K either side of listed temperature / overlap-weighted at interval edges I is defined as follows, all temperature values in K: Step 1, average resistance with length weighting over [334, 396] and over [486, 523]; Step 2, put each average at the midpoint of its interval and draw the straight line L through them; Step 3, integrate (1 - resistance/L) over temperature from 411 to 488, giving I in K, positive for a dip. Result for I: 3.1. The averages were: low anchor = 66.4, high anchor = 64.1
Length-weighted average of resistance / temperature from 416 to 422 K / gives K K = 65.2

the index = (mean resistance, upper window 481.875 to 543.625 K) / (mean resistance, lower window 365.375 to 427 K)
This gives 1.0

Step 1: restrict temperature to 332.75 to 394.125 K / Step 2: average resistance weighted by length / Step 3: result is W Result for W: 66.6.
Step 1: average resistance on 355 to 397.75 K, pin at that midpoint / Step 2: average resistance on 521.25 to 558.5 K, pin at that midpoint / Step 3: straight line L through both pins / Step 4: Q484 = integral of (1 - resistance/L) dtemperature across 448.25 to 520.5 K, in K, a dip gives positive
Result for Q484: 2.9 K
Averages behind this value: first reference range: 65.3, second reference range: 64.1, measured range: 61.9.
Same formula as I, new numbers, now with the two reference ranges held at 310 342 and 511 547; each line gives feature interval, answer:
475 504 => 1.3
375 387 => 0.1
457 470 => 0.2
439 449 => 0.1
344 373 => -0.6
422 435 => -0.3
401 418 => -0.1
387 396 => 0.1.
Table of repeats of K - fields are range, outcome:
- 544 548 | 65.1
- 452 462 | 63.9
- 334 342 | 68.2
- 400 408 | 65.5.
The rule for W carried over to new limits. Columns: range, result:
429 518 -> 62.4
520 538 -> 63.2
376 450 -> 65.1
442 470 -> 63.1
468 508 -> 60.8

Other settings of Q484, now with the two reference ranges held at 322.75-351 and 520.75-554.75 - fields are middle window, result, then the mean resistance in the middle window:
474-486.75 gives 1.9 K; 55.4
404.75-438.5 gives 0.1 K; 65.7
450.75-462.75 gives 0.3 K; 63.7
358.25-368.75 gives 0.2 K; 65.6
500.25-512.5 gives -0.1 K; 64.9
